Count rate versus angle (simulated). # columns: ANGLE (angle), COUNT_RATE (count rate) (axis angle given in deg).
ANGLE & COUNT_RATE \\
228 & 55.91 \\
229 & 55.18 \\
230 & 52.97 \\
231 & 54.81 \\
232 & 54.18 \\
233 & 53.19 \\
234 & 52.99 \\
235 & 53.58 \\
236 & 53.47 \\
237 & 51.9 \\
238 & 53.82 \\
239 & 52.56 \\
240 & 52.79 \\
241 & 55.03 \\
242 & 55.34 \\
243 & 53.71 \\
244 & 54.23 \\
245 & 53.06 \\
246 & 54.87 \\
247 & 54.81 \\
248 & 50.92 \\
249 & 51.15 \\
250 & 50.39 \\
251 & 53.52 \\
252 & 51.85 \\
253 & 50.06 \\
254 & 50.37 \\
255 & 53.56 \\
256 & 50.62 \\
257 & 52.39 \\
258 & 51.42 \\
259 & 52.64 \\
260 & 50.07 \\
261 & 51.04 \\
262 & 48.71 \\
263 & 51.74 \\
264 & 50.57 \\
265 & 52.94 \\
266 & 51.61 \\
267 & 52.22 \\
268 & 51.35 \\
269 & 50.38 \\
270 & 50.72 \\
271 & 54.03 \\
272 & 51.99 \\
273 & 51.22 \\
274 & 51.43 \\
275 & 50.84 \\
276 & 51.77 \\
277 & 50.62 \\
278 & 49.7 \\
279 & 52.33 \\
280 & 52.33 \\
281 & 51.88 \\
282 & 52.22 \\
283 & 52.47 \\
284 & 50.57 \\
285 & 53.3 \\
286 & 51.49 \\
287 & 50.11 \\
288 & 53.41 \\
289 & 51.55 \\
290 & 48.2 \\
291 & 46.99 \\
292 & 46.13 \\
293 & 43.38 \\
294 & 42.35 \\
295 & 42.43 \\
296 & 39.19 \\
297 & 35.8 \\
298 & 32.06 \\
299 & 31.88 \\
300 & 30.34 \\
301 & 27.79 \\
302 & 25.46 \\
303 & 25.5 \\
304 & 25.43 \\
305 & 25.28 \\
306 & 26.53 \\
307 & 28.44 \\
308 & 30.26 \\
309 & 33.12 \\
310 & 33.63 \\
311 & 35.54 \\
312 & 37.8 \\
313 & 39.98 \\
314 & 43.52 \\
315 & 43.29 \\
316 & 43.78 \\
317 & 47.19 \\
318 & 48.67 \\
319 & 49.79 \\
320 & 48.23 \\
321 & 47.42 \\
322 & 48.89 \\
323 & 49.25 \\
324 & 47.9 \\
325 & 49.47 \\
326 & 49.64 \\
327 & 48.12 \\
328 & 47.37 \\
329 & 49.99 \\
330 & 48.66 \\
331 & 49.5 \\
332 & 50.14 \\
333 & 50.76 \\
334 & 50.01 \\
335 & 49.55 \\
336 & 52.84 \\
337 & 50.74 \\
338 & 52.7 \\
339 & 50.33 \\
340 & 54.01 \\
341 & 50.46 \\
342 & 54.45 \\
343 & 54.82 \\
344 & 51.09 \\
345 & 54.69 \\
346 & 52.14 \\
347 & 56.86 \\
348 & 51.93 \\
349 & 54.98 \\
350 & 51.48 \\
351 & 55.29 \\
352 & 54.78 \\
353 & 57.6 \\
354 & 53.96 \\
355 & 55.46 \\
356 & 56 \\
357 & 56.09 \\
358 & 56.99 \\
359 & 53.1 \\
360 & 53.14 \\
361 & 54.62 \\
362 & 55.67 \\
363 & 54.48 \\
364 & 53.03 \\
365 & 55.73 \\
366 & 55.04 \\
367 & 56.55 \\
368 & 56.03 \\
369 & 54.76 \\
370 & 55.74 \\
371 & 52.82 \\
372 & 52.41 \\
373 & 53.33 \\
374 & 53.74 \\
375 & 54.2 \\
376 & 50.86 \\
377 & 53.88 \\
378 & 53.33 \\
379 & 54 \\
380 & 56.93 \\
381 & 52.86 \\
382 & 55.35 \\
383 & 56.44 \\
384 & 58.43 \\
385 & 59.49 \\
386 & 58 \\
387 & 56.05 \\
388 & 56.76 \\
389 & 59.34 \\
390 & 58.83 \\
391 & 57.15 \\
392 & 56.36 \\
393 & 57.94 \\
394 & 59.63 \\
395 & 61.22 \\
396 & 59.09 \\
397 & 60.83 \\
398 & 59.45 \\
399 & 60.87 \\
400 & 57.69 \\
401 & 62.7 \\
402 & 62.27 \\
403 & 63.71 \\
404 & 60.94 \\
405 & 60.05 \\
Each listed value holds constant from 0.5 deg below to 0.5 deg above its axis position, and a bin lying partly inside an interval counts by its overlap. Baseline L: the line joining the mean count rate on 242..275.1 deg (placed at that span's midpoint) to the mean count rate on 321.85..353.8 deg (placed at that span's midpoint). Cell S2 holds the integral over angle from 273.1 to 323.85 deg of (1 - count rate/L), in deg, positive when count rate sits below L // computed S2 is 8.9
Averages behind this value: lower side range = 51.9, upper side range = 51.6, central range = 42.7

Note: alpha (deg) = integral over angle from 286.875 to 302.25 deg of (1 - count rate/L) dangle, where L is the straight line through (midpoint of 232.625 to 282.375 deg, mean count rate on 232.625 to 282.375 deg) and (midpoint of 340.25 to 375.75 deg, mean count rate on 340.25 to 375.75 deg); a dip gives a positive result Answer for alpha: 3.6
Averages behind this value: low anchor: 52.1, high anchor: 54.4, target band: 40.4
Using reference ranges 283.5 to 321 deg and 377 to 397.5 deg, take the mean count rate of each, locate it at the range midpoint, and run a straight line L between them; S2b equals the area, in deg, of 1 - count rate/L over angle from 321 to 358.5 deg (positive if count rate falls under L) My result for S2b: -3.6 deg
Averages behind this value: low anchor 39.8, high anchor 57.3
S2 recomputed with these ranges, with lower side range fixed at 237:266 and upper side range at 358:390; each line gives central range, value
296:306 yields 4.53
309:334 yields 3.67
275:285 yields 0.25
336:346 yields 0.33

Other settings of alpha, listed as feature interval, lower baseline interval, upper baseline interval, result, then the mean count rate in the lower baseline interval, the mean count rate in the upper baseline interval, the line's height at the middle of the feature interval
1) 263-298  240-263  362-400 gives 2.5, 52.3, 56.3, 53.2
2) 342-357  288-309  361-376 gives -1.6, 35.6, 54.4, 49.3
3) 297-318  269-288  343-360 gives 7.6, 51.6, 54.5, 52.8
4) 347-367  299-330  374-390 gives -2.0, 39.6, 55.8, 49.8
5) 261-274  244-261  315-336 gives 0.0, 52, 48.7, 51.3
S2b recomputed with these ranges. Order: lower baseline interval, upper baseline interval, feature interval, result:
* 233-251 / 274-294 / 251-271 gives 0.19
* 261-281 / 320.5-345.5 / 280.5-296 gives 0.72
